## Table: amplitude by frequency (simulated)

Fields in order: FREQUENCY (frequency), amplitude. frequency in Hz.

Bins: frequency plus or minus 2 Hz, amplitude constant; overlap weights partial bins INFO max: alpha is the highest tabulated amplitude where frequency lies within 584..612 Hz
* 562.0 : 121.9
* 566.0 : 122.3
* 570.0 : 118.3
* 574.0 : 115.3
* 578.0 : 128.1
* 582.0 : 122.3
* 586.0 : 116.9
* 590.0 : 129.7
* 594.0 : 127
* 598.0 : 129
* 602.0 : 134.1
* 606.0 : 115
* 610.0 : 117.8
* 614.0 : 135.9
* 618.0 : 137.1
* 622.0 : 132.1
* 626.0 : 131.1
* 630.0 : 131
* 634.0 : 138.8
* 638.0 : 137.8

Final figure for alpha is 134.1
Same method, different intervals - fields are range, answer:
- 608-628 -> 137.1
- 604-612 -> 117.8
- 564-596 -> 129.7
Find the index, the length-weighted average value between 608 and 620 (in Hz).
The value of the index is 130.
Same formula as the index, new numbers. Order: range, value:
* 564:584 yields 121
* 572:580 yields 122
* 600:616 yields 126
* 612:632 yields 133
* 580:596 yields 124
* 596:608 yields 126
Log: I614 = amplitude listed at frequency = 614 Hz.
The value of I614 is 135.9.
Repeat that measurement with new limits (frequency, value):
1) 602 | 134.1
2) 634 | 138.8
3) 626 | 131.1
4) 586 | 116.9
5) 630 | 131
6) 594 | 127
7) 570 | 118.3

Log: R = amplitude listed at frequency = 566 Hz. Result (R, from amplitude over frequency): 122.3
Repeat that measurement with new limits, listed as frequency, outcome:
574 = 115.3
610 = 117.8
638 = 137.8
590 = 129.7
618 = 137.1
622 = 132.1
